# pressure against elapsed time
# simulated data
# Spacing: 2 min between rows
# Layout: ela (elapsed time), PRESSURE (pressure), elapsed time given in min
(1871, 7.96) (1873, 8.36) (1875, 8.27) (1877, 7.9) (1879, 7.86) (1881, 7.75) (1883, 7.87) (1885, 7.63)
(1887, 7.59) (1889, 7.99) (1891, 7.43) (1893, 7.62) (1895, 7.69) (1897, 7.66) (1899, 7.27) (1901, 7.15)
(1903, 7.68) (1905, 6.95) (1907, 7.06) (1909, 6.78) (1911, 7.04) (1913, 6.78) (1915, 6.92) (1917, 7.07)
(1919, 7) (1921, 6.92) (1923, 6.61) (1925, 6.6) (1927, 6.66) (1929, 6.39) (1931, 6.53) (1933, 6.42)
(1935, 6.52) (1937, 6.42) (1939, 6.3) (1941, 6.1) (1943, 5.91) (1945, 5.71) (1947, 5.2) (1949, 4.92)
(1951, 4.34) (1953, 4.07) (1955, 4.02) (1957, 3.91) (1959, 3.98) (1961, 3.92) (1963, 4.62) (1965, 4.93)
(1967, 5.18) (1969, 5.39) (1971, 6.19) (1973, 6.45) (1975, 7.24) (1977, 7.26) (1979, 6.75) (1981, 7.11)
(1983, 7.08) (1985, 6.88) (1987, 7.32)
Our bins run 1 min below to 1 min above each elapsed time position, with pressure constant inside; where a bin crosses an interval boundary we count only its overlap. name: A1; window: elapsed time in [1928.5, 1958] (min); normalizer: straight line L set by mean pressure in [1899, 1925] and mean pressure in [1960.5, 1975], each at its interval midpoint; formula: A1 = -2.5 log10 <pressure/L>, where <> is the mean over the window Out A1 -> 0.12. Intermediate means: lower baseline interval 6.99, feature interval 5.5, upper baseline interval 5.42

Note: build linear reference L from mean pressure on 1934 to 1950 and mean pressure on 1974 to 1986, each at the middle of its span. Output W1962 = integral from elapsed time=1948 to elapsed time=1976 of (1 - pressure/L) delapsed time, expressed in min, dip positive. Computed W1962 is 6.8 min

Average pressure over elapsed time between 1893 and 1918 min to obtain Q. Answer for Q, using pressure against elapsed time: 7.19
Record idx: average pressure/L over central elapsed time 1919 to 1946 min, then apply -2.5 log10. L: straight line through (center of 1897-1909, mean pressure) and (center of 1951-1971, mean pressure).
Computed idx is -0.10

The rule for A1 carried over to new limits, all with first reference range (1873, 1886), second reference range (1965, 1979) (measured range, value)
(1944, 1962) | 0.424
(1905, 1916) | 0.066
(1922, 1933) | 0.079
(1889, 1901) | 0.013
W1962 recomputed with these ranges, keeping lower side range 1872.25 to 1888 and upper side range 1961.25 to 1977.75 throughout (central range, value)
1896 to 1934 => 0.85 min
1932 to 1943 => 0.40 min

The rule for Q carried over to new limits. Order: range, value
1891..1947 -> 6.79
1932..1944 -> 6.28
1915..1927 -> 6.83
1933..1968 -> 5.1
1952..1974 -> 4.79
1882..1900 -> 7.64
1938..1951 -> 5.59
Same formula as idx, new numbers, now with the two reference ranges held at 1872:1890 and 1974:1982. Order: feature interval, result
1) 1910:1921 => 0.10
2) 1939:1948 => 0.26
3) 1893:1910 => 0.06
